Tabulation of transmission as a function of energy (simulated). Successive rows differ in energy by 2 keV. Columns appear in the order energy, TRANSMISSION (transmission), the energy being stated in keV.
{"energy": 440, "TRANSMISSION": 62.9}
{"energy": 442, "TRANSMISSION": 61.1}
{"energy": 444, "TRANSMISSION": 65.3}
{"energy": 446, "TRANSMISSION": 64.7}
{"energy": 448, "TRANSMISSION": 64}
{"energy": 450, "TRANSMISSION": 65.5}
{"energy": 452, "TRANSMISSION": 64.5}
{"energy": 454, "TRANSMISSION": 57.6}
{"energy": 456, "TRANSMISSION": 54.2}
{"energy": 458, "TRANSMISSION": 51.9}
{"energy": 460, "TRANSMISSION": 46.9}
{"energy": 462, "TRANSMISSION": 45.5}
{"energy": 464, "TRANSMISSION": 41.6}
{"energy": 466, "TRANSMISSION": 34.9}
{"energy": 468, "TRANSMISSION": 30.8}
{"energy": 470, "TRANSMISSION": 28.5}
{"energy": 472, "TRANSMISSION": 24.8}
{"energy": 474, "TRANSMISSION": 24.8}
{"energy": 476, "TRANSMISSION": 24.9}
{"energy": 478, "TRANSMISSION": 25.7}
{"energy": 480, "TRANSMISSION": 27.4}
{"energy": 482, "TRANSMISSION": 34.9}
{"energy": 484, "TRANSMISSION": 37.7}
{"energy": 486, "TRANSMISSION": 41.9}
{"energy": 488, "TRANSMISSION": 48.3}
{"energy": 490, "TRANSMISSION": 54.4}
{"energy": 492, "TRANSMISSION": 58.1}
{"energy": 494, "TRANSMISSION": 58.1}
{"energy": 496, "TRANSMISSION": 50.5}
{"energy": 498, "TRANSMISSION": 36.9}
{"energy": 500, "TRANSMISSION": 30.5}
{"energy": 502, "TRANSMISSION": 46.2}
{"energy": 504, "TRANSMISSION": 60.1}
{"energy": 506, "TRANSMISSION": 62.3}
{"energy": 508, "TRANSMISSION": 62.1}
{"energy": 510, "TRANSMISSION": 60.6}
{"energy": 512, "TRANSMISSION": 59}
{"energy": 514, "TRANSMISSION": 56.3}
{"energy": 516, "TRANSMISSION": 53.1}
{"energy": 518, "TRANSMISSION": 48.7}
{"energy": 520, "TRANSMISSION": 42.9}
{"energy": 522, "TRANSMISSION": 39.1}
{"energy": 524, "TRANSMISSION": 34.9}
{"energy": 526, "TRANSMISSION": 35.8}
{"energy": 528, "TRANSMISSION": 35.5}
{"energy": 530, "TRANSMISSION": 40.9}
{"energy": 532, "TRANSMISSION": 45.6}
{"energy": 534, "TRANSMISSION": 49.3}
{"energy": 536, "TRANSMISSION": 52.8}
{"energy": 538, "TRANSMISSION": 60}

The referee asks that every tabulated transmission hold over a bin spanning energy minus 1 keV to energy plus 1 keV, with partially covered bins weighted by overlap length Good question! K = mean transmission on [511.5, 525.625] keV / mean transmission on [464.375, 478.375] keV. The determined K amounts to 1.64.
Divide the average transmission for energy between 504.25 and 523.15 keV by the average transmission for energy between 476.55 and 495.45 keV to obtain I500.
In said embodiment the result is 1.3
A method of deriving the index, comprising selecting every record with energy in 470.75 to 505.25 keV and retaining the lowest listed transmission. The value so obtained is 24.8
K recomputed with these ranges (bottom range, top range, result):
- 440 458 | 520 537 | 0.68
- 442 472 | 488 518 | 1.05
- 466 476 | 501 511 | 2.10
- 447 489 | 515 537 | 1.04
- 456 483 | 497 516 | 1.51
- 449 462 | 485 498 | 0.91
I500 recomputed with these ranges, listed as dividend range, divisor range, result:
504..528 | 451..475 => 1.19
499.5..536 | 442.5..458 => 0.78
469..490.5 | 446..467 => 0.63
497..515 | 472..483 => 1.93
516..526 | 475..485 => 1.39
